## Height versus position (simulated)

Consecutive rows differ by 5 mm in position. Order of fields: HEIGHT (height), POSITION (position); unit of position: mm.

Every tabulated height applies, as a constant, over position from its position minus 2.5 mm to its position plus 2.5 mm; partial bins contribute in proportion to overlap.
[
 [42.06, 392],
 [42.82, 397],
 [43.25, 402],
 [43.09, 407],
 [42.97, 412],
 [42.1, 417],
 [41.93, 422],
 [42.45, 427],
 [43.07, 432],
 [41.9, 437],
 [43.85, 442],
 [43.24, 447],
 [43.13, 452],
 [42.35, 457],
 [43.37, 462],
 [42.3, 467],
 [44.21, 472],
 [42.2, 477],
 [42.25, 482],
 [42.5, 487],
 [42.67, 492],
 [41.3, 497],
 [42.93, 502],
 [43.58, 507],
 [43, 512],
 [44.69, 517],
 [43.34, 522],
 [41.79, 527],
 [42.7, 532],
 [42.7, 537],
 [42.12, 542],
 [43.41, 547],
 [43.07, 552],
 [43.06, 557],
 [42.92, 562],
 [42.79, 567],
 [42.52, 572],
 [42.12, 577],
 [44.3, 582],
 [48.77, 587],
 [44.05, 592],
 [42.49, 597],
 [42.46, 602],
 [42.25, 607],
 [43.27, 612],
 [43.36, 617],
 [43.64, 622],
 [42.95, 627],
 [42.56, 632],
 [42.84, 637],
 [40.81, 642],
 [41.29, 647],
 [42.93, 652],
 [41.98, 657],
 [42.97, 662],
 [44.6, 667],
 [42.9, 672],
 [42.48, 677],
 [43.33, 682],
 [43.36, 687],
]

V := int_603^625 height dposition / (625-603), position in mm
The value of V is 43.1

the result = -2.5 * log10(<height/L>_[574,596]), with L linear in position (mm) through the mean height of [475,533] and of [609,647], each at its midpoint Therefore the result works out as -0.05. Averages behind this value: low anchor 42.8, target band 44.6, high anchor 42.7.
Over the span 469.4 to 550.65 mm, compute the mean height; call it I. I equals 42.8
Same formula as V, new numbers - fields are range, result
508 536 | 43.1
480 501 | 42.2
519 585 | 42.9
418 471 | 42.8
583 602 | 44.7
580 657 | 43.2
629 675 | 42.5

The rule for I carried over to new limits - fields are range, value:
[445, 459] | 42.9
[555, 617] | 43.4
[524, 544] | 42.4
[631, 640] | 42.6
